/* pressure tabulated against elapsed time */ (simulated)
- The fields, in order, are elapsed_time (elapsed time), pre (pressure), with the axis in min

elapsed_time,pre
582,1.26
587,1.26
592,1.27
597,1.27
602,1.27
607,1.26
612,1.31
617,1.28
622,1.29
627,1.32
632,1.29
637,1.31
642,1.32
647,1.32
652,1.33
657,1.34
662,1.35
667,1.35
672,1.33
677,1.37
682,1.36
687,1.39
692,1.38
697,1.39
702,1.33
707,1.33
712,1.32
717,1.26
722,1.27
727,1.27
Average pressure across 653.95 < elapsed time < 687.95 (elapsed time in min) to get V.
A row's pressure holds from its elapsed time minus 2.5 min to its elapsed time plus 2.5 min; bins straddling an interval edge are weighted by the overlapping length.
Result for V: 1.35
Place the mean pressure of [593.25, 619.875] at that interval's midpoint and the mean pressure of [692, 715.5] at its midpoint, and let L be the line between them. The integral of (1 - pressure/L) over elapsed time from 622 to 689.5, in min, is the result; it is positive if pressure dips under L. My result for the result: -1.3 min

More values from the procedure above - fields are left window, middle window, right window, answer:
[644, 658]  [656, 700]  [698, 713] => -1.0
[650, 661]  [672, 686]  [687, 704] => 0.0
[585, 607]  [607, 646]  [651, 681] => 0.0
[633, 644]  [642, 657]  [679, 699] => 0.0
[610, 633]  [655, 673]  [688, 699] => 0.1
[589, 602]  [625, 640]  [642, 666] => 0.0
